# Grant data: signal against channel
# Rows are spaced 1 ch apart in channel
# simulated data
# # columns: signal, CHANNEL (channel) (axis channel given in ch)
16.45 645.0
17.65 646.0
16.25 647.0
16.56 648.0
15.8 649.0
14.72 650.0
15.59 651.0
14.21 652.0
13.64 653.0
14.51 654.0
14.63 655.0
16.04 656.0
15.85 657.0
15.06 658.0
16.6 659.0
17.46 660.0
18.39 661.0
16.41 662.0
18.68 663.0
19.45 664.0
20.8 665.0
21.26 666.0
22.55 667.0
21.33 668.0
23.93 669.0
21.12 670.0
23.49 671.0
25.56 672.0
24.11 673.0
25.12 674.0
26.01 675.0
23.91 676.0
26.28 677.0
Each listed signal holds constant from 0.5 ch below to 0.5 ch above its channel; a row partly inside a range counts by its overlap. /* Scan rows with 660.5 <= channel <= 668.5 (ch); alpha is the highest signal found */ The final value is 22.55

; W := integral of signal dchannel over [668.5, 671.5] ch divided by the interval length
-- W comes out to 22.8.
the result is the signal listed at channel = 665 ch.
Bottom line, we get 20.8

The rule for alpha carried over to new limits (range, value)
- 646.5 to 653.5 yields 16.56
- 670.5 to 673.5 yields 25.56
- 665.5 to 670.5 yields 23.93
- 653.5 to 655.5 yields 14.63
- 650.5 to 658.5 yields 16.04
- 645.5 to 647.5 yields 17.65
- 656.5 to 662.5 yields 18.39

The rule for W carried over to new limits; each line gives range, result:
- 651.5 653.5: 13.9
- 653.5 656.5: 15.1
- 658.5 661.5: 17.5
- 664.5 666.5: 21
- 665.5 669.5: 22.3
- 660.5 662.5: 17.4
